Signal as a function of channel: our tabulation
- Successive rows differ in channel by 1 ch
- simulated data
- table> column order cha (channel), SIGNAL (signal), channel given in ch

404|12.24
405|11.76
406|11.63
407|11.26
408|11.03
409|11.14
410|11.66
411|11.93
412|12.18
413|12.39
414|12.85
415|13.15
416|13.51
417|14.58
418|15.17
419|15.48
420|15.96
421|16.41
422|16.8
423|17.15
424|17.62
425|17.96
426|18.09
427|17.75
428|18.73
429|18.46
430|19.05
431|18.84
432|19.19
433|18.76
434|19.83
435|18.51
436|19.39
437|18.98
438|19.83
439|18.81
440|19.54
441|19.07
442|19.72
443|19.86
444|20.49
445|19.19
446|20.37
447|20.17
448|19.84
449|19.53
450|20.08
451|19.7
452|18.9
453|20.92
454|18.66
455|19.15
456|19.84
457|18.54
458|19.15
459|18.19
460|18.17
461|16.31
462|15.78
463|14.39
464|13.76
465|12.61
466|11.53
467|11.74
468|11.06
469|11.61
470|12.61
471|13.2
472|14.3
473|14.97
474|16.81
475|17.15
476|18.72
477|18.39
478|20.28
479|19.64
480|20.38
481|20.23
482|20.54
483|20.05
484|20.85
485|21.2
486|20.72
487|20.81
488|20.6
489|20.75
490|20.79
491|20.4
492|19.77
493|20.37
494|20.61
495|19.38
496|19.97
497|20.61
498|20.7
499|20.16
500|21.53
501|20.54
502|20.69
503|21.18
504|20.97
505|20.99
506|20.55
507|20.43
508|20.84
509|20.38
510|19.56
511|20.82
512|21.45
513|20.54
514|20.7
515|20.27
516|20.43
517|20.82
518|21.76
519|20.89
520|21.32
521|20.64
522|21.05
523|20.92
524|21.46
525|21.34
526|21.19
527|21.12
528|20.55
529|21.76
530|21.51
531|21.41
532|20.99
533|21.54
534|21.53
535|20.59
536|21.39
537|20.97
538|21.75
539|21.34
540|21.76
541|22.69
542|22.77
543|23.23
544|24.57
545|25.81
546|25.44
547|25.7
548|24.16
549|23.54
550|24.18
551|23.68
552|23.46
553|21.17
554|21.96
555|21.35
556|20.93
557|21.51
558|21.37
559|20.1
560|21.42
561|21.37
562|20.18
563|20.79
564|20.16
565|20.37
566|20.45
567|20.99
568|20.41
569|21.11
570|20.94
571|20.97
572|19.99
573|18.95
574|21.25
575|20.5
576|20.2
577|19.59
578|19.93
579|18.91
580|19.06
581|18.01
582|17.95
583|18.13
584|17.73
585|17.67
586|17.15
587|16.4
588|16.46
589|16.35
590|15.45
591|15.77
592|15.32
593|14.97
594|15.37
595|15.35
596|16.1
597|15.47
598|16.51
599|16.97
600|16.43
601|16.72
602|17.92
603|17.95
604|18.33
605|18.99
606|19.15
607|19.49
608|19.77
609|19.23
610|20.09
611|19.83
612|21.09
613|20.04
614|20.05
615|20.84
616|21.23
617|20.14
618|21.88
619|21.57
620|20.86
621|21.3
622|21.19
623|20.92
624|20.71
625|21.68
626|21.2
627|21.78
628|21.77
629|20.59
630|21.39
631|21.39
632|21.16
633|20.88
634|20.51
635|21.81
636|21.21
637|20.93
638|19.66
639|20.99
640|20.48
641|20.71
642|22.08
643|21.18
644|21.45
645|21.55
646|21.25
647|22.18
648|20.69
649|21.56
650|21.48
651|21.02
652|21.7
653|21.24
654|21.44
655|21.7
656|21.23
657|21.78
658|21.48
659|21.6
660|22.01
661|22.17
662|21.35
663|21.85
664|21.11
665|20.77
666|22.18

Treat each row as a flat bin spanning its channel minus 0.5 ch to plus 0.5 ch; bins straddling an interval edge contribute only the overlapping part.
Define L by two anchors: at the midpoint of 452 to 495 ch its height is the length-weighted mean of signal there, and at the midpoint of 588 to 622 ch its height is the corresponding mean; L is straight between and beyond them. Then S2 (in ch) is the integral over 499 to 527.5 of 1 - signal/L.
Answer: -4.6 ch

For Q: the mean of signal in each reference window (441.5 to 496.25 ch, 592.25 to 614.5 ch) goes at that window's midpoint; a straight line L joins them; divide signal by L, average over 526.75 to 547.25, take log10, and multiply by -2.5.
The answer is -0.23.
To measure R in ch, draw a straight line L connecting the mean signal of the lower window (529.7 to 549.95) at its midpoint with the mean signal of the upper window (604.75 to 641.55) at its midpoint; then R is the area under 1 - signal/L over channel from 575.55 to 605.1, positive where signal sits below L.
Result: 5.9 ch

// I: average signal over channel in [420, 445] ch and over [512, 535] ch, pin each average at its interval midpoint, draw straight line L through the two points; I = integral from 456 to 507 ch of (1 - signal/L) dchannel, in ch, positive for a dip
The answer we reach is 4.3 ch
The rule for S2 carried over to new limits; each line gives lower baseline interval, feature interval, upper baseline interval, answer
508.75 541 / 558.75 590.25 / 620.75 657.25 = 2.7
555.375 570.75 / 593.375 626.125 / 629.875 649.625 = 2.9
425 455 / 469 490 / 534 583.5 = 1.6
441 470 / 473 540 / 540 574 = -3.0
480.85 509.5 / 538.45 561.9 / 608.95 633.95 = -2.2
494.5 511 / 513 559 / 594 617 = -4.8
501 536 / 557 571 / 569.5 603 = -1.5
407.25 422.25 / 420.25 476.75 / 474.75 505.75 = -4.4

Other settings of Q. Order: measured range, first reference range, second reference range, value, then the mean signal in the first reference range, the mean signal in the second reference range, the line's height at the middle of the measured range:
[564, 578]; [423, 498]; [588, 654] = -0.06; 18.4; 19.8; 19.3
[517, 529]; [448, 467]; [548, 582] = -0.09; 17.4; 20.9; 19.5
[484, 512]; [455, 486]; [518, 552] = -0.08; 16.8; 22.2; 19.1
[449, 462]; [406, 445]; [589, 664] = -0.11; 16.6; 20.1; 17.1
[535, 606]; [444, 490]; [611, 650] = 0.00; 17.9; 21.1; 19.9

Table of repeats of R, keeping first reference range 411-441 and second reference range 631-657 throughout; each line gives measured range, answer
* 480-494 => -1.81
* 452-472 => 2.26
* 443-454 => -1.52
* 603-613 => 0.50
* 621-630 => -0.16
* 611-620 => -0.06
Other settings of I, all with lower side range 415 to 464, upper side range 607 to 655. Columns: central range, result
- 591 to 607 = 2.9 ch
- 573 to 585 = 0.7 ch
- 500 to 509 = -0.8 ch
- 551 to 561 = -0.8 ch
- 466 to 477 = 2.6 ch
